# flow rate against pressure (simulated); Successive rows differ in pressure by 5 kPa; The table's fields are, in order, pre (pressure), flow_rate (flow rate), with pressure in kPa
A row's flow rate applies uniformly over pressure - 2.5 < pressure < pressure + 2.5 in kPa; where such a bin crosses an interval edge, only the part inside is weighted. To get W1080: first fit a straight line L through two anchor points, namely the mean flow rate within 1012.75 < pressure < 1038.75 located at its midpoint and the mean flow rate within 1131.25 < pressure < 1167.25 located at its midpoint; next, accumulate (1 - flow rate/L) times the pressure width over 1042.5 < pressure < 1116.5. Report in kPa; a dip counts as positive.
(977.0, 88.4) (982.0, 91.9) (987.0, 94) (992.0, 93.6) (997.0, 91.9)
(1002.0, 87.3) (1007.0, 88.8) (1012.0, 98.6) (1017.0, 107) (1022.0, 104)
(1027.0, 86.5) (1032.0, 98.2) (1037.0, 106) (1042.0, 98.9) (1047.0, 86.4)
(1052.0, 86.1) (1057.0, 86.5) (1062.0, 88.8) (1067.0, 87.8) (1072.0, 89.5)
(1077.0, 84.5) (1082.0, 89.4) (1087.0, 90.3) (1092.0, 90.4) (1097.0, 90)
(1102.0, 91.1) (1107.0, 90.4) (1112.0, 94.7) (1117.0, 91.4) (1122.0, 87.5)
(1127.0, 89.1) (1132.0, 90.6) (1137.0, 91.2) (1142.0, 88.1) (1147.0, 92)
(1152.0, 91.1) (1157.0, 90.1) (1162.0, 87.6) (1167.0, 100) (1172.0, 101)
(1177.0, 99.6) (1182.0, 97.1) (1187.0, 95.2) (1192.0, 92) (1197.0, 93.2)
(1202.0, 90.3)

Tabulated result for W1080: 5.1 kPa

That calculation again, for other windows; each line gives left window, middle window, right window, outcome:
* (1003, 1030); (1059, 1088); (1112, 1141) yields 1.6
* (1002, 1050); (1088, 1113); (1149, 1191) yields 1.2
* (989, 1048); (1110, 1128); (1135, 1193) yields 0.7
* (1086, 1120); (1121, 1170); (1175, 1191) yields 1.7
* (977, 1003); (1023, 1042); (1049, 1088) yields -1.7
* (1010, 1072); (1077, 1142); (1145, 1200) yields 2.9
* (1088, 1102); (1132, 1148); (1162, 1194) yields 0.6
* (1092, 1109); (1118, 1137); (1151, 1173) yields 0.5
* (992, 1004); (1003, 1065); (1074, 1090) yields -3.4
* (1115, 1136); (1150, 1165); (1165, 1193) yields 0.7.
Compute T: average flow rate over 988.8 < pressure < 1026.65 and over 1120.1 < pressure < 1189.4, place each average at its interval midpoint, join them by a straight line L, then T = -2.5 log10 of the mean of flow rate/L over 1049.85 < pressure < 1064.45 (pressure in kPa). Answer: 0.09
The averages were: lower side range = 95.3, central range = 87.2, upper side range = 92.9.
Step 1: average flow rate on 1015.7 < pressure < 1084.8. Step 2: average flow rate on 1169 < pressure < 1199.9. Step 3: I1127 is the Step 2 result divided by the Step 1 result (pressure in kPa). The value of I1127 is 1.0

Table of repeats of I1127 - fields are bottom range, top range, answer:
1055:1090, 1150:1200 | 1.07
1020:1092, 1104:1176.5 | 1.01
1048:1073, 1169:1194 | 1.11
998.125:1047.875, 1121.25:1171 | 0.95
